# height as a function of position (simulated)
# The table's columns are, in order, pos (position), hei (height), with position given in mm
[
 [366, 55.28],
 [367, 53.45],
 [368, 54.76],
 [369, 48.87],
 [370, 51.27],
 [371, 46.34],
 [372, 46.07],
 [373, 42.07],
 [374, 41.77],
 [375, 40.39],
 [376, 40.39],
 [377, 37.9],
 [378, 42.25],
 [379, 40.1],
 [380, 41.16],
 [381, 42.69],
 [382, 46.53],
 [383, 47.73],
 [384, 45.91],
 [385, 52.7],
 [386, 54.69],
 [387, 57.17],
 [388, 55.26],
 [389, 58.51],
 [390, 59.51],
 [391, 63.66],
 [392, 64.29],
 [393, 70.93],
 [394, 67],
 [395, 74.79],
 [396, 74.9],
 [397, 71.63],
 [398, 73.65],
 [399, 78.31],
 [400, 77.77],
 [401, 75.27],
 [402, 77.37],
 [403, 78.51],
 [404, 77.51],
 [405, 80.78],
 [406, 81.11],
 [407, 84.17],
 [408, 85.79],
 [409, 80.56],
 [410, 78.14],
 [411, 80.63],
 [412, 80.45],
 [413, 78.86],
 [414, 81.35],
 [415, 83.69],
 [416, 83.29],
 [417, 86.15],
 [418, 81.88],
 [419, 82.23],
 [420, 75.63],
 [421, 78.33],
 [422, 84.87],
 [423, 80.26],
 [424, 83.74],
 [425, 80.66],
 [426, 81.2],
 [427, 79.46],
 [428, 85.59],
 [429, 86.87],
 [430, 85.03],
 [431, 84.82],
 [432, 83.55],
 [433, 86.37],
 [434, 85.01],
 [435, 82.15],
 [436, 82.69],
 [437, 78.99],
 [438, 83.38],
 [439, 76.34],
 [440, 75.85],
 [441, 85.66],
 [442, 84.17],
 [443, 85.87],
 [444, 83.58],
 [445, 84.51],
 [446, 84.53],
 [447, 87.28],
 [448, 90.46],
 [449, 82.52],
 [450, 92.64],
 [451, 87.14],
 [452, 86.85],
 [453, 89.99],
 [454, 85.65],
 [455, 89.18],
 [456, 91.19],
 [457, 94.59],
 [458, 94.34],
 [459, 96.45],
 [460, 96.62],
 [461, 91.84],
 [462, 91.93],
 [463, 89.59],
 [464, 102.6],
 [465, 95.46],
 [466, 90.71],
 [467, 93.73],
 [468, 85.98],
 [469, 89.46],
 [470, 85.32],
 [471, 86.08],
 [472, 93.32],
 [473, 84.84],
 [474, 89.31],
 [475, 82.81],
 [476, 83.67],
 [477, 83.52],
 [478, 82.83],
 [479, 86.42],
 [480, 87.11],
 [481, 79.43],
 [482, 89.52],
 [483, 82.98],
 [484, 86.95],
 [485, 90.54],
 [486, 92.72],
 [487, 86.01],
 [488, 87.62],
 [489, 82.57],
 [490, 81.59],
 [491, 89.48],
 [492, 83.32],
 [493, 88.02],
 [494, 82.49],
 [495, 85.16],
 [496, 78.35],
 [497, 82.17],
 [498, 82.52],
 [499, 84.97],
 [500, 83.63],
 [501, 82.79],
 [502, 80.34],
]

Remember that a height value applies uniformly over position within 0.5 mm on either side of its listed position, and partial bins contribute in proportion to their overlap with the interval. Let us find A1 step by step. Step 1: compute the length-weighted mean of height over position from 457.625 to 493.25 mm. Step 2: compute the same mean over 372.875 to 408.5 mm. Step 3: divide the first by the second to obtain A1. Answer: 1.44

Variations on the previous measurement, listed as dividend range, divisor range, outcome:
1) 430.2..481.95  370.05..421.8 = 1.33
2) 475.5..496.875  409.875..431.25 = 1.04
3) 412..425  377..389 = 1.70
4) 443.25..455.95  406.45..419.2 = 1.06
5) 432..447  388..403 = 1.18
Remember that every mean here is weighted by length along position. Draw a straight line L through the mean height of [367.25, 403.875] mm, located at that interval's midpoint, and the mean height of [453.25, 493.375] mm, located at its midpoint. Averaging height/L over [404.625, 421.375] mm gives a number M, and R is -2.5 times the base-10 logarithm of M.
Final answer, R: -0.21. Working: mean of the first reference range 56.9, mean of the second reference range 88.6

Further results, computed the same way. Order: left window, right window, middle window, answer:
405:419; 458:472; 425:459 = 0.03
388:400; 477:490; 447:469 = -0.13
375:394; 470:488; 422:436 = -0.23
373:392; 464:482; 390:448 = -0.25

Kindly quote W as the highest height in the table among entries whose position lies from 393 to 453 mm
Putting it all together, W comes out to 92.64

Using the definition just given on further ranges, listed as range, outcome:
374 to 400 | 78.31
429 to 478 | 102.6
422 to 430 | 86.87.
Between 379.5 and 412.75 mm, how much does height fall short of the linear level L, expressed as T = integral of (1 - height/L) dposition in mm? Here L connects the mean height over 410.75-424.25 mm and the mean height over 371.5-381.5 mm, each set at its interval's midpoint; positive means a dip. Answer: -3.8 mm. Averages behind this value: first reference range 41.5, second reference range 81.5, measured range 67.9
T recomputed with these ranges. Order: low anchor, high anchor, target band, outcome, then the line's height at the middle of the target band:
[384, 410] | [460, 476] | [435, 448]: -0.01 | 82.9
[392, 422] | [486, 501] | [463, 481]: -1.15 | 82.9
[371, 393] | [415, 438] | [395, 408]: -2.85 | 63.8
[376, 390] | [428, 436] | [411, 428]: -1.42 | 75.4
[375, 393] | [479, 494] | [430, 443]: -2.65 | 68.7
